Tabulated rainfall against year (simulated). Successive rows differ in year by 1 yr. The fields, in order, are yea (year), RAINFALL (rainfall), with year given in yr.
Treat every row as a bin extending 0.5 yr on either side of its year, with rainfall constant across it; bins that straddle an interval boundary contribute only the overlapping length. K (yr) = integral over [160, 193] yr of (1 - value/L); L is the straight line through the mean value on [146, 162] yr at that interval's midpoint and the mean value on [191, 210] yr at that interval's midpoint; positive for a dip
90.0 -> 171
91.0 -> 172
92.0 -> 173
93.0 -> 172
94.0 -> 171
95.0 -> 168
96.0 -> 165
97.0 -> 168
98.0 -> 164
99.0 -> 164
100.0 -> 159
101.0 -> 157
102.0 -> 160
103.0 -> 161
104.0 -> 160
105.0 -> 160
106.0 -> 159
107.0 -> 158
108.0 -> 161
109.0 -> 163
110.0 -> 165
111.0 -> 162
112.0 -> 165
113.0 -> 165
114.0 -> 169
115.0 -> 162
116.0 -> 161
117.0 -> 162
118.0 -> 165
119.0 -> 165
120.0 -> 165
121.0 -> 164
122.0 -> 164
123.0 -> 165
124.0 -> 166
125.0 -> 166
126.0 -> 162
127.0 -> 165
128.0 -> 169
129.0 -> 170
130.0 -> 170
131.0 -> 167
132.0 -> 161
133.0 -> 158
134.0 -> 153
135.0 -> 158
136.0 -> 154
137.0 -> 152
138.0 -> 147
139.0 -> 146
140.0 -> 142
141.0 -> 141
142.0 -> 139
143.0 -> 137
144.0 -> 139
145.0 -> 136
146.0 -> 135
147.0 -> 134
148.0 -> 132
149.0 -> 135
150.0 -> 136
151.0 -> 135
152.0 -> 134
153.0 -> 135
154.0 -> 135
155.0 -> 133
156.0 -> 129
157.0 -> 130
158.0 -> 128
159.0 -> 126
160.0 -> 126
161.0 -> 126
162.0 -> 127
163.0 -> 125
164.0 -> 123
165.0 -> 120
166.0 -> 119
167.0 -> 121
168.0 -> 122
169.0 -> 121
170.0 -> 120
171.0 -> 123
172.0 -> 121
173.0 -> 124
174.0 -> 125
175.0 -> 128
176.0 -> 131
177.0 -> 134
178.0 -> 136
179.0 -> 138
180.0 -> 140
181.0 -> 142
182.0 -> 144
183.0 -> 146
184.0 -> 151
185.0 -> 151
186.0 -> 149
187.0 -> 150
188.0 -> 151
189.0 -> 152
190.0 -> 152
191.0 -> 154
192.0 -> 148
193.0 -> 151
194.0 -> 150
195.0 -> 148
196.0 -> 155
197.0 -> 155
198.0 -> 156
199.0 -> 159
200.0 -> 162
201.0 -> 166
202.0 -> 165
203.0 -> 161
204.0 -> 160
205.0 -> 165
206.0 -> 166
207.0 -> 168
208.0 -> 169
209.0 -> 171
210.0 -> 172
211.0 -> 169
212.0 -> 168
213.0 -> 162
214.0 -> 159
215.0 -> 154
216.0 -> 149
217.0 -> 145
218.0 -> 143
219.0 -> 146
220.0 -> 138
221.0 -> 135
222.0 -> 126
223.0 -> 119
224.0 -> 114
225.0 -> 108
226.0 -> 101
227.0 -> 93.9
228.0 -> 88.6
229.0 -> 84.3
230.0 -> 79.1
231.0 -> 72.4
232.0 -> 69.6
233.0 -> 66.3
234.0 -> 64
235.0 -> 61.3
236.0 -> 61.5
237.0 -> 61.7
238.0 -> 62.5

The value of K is 2.4 yr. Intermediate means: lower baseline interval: 132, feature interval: 135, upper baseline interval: 160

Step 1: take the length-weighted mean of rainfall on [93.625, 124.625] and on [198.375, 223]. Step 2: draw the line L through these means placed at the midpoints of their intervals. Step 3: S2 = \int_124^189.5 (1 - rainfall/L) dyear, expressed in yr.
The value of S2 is 8.34 yr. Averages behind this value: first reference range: 163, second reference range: 157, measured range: 140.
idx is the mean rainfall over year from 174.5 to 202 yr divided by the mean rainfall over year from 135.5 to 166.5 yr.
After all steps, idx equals 1.11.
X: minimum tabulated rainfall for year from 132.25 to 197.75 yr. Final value 119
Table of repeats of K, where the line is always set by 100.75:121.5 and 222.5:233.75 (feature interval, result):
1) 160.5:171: 0.5 yr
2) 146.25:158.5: 0.3 yr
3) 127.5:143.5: -0.7 yr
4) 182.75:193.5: -3.4 yr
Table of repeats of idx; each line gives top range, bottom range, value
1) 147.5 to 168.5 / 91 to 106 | 0.78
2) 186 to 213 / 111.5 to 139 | 0.98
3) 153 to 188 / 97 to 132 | 0.80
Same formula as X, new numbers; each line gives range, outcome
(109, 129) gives 161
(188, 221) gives 135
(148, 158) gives 128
